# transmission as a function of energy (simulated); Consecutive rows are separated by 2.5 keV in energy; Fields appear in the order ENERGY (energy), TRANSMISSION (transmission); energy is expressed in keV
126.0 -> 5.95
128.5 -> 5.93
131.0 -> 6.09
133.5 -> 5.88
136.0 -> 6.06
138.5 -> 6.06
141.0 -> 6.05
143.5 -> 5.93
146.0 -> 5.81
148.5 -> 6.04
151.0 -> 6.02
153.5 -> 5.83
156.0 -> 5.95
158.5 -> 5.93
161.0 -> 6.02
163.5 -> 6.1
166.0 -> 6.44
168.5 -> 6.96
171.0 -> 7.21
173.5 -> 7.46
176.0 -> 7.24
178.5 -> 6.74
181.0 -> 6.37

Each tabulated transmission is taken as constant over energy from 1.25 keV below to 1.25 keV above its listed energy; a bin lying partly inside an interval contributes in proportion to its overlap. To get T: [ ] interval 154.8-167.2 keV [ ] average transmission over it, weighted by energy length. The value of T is 6.09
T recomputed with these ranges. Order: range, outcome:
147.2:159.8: 5.95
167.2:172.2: 7.08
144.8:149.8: 5.93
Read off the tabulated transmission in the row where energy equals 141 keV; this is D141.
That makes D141 6.05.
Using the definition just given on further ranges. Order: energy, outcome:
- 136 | 6.06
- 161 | 6.02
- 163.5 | 6.1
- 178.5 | 6.74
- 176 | 7.24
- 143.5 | 5.93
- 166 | 6.44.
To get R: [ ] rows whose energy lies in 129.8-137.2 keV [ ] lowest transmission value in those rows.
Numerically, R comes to 5.88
